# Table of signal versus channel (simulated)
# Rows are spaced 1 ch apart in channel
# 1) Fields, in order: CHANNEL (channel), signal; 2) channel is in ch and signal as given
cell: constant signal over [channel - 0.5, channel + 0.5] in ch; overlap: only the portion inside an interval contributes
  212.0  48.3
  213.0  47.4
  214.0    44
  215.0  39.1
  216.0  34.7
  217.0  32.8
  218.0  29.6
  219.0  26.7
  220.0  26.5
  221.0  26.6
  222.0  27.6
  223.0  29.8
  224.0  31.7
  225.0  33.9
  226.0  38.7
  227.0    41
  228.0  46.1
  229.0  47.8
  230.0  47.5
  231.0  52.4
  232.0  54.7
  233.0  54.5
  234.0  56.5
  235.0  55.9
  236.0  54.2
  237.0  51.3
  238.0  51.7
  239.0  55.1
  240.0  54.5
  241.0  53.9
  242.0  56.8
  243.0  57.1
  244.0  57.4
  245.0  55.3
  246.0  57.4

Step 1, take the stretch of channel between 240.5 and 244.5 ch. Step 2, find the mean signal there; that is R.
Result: 56.3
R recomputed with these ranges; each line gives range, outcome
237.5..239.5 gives 53.4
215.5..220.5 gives 30.1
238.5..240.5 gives 54.8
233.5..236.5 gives 55.5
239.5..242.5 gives 55.1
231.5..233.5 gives 54.6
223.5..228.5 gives 38.3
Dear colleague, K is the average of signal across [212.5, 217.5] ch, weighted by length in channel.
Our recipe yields 39.6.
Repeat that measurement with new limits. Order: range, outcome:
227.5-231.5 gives 48.5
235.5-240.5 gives 53.4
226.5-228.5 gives 43.5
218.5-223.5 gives 27.4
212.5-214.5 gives 45.7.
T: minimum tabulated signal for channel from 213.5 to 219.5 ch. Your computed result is 26.7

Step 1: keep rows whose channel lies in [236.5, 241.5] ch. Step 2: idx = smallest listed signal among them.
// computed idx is 51.3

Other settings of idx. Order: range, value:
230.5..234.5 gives 52.4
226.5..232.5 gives 41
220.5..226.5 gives 26.6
